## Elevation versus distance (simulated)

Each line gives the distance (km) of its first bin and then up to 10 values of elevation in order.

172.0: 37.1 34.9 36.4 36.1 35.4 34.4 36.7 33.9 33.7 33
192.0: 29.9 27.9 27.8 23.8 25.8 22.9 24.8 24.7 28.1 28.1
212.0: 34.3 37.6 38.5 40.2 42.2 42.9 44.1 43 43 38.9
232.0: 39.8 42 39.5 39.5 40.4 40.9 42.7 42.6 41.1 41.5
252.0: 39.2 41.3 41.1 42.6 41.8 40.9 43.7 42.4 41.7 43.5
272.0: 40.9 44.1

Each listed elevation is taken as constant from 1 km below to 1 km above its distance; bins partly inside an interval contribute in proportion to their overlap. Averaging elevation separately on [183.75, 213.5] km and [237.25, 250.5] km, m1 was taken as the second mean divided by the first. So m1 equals 1.42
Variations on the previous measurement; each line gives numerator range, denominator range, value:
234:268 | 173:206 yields 1.34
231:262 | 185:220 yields 1.34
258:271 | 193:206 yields 1.66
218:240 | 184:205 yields 1.44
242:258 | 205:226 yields 1.14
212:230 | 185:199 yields 1.36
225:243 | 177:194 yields 1.21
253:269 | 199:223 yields 1.29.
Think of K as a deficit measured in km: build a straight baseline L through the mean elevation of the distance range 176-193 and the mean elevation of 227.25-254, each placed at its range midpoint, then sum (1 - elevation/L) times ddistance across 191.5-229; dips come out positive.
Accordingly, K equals 4.32 km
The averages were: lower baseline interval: 34.3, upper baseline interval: 40.9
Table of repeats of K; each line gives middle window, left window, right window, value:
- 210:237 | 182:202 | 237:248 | -2.2 km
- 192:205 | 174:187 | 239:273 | 3.9 km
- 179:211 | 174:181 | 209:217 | 5.3 km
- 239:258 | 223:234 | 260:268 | 0.3 km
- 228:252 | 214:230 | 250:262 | 0.3 km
